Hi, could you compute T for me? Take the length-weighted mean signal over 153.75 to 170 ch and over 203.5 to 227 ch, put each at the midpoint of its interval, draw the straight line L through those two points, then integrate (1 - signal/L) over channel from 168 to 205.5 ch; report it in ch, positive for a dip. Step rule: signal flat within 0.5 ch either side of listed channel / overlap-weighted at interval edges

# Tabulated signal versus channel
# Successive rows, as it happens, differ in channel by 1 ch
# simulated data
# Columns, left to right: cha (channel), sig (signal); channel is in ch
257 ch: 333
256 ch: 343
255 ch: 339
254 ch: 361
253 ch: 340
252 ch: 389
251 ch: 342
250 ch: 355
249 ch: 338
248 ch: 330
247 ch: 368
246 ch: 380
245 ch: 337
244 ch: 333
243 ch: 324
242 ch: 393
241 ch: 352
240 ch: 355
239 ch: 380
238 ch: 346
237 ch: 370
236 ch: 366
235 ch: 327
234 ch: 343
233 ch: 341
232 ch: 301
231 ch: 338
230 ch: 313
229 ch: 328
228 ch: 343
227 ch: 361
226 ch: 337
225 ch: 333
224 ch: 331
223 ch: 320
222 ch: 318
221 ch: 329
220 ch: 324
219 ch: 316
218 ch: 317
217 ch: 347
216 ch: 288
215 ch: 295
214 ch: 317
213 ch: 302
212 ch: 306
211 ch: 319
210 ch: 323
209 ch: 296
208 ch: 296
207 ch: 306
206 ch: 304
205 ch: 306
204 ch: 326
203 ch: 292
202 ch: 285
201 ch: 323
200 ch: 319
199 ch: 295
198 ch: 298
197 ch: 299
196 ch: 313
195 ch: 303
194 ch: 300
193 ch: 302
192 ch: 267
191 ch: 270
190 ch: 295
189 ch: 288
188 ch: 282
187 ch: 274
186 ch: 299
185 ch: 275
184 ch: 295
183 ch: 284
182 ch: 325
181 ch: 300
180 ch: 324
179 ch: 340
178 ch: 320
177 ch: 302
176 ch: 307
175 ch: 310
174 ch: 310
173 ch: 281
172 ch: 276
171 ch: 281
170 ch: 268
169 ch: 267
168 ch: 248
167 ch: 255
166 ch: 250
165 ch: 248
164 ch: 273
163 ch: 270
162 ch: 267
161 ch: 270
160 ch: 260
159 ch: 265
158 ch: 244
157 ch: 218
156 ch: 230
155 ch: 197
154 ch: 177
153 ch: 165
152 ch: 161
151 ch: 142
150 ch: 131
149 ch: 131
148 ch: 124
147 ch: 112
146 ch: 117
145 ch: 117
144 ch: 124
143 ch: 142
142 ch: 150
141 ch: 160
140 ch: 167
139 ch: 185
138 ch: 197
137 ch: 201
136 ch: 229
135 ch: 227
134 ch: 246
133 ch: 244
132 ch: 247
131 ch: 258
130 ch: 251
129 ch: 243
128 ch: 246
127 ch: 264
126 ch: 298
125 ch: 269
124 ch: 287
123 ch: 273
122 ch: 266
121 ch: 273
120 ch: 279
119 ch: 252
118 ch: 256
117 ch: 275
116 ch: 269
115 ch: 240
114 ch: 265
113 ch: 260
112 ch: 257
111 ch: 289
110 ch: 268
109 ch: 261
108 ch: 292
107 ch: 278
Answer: -2.3 ch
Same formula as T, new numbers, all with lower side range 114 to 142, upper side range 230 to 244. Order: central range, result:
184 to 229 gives 1.5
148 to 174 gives 4.3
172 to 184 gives -0.7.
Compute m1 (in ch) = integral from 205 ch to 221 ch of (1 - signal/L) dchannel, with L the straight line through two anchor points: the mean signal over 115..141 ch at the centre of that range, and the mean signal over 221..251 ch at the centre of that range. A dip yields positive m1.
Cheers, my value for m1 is 0.6 ch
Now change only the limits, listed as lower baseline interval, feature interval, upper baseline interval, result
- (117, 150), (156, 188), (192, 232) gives -2.1 ch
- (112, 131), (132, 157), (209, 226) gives 9.4 ch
